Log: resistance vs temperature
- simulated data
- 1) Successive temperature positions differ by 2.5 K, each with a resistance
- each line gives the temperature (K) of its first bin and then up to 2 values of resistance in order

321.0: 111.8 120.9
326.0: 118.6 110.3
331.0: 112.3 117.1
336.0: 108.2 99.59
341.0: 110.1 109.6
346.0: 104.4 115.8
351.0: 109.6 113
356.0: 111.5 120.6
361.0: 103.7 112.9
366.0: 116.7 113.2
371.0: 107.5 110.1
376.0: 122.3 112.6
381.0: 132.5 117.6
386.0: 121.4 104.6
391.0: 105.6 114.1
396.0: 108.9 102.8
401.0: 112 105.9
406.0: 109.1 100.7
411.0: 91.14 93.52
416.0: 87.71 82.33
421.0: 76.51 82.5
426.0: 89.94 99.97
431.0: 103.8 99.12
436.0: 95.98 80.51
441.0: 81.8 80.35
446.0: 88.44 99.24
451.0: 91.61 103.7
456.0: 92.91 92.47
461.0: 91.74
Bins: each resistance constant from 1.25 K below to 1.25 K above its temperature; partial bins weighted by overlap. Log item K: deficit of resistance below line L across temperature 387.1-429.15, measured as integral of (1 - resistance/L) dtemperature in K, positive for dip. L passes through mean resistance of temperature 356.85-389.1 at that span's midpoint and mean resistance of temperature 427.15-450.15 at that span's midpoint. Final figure 2.0 K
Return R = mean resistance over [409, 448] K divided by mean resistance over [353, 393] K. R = 0.78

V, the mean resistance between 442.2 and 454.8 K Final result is 92.6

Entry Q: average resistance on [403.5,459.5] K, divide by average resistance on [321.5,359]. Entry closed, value 0.82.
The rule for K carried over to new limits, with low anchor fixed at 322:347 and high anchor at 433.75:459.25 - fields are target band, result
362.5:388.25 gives -3.1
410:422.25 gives 1.3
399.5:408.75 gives -0.8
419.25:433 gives 0.6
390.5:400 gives -0.7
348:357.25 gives -0.4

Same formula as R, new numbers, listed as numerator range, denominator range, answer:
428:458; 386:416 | 0.89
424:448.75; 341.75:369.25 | 0.82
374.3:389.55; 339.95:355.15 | 1.07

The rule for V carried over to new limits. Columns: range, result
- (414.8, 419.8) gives 84.9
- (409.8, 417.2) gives 90.8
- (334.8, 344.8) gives 107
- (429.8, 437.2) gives 99.6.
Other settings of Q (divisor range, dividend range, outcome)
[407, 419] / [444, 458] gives 1.02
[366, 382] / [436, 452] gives 0.75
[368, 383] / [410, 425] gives 0.73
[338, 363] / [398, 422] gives 0.87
